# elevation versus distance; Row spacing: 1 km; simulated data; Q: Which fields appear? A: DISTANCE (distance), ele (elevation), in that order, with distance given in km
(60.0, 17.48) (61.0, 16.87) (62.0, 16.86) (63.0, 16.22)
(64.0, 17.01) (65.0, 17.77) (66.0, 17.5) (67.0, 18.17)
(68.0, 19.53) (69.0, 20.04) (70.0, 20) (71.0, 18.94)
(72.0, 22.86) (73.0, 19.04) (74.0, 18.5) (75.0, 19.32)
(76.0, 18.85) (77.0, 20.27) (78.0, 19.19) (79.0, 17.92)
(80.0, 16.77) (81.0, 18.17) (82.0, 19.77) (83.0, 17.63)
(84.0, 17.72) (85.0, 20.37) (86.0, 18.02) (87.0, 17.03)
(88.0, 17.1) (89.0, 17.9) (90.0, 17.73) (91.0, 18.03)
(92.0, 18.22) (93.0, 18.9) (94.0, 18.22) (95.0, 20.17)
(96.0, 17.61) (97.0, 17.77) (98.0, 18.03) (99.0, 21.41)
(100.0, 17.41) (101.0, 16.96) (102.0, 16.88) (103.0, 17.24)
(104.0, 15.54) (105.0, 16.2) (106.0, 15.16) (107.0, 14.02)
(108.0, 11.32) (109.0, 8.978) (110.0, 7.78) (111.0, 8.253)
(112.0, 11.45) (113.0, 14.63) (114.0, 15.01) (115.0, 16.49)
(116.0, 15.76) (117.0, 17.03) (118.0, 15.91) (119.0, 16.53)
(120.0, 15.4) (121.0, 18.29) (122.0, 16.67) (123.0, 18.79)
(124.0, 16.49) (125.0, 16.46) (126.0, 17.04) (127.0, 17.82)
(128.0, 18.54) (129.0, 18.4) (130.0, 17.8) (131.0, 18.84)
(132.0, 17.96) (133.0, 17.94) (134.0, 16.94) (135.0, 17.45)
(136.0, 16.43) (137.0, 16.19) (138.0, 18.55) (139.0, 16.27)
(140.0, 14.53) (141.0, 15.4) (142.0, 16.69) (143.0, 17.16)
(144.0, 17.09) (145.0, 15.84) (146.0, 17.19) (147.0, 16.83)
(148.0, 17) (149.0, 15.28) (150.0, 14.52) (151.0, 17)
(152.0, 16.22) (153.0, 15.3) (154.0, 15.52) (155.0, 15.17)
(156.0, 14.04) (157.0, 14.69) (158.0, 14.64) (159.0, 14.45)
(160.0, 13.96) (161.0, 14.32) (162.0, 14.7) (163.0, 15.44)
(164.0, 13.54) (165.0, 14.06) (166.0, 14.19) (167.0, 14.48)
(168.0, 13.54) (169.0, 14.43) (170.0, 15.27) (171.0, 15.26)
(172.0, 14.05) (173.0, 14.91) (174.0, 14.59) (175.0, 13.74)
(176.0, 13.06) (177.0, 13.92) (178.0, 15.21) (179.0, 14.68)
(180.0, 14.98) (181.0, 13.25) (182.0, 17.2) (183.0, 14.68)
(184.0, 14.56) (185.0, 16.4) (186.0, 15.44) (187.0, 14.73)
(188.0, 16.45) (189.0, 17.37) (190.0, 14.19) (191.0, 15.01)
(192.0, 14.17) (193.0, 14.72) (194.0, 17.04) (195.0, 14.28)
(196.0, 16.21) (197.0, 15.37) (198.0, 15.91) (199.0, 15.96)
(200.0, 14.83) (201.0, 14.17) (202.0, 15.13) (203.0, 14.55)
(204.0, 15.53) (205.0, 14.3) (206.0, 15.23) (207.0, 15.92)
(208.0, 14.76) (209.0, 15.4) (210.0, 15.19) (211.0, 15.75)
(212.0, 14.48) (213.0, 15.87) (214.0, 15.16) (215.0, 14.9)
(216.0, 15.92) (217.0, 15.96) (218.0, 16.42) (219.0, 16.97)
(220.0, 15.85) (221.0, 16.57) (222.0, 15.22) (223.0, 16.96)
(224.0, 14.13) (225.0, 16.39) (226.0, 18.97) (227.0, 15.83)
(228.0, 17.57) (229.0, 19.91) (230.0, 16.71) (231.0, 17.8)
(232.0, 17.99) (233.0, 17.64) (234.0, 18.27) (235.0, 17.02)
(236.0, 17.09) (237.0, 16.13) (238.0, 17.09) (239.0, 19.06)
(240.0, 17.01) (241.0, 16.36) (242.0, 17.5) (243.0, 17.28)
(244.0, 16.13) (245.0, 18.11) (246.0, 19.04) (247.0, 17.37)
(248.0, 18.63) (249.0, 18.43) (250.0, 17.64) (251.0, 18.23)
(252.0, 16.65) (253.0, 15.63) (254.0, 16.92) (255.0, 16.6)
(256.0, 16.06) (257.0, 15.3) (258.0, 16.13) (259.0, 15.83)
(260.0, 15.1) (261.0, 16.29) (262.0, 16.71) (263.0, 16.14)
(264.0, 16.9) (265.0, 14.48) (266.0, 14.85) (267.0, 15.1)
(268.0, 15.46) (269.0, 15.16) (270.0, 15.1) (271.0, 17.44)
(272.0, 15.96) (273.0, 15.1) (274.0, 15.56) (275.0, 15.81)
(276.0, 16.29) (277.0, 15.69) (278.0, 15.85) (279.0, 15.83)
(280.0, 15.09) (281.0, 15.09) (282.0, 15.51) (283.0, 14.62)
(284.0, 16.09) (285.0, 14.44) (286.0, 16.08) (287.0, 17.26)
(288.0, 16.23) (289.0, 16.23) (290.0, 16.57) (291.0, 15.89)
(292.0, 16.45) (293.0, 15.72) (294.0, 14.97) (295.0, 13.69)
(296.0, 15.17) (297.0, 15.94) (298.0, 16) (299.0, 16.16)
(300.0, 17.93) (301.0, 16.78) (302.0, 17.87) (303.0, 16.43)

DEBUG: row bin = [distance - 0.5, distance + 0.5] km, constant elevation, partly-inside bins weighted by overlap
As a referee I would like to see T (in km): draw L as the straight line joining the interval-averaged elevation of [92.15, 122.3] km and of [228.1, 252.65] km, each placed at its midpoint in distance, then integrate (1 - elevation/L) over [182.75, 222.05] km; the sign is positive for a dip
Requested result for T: 3.8 km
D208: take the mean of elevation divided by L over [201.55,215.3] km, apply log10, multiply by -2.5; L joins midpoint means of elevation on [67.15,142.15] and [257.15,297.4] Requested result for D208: 0.08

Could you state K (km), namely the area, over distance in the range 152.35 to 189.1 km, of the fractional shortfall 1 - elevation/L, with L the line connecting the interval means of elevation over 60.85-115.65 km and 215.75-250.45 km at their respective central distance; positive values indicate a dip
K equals 5.2 km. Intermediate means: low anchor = 17.2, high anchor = 17.2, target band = 14.7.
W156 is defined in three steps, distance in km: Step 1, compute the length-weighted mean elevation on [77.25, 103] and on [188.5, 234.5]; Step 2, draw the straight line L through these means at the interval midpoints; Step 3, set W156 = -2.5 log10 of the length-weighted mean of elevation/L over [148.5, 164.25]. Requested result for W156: 0.14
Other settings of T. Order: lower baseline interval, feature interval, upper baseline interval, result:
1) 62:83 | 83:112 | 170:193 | 2.5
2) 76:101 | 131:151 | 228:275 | 1.3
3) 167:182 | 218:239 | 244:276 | -1.8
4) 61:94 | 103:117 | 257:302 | 3.6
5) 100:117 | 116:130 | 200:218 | -2.9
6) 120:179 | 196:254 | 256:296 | -2.7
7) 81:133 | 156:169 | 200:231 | 1.5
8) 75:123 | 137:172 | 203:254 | 2.8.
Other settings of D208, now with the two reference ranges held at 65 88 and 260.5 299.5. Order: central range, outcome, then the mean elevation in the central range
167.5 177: 0.211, 14.3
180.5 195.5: 0.122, 15.3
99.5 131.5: 0.169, 15.6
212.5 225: 0.054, 15.8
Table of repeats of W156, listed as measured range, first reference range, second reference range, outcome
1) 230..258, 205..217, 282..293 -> -0.111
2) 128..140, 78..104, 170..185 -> -0.068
